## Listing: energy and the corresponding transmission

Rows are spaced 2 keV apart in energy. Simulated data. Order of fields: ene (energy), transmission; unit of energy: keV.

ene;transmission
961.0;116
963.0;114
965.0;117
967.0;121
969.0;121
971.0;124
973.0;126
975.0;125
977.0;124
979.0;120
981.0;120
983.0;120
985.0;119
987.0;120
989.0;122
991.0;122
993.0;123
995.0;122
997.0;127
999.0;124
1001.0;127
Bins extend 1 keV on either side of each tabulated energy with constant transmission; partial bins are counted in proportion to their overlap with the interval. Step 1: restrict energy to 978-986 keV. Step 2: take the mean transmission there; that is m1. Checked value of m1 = 120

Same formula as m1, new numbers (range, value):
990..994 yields 122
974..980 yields 123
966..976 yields 123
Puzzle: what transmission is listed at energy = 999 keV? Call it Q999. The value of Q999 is 124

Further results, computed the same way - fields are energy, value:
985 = 119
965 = 117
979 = 120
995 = 122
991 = 122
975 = 125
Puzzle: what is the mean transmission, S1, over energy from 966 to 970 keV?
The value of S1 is 121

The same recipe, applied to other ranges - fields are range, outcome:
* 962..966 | 116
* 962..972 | 119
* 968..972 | 122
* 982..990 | 120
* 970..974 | 125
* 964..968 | 119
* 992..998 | 124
